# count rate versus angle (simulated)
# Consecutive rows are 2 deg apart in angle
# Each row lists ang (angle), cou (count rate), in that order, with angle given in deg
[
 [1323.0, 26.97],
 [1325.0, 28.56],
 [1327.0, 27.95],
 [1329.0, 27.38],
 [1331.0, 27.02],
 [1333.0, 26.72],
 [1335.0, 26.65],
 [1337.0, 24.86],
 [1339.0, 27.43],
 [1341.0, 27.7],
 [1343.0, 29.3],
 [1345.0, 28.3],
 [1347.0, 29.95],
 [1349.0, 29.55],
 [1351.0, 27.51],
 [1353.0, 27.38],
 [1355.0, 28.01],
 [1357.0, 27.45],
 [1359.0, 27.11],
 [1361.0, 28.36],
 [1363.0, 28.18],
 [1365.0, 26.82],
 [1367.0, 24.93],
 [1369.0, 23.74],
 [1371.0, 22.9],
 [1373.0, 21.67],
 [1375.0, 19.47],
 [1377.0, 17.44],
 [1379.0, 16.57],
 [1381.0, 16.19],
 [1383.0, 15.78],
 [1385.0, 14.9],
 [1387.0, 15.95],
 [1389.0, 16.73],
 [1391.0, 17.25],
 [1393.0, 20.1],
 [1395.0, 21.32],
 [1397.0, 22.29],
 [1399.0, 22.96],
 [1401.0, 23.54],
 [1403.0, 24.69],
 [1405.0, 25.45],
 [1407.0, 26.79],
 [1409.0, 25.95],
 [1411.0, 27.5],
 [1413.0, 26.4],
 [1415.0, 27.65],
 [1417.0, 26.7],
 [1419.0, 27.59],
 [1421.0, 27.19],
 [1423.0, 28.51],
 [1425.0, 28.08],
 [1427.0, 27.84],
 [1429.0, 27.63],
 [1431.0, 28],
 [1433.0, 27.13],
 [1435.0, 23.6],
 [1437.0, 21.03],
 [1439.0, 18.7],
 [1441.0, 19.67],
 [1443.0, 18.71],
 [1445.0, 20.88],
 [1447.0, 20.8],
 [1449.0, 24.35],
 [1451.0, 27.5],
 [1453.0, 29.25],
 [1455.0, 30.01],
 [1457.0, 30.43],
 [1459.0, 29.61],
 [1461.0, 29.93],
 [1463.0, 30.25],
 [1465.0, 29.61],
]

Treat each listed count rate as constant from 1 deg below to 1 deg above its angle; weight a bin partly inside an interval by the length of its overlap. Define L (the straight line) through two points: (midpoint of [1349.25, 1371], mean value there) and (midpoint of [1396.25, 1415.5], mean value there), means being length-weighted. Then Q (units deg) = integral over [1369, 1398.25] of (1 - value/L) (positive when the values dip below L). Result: 8.3 deg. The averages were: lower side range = 26.9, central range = 18.7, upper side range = 25.3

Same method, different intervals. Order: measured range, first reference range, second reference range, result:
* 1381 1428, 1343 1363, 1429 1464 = 5.6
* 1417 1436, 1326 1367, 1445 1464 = 0.3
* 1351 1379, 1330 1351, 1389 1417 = 1.7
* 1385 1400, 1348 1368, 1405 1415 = 4.3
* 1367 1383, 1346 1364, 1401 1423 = 4.5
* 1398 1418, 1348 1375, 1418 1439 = 0.4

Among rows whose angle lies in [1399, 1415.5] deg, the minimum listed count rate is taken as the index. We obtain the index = 22.96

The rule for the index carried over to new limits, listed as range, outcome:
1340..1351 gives 27.51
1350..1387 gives 14.9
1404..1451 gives 18.7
